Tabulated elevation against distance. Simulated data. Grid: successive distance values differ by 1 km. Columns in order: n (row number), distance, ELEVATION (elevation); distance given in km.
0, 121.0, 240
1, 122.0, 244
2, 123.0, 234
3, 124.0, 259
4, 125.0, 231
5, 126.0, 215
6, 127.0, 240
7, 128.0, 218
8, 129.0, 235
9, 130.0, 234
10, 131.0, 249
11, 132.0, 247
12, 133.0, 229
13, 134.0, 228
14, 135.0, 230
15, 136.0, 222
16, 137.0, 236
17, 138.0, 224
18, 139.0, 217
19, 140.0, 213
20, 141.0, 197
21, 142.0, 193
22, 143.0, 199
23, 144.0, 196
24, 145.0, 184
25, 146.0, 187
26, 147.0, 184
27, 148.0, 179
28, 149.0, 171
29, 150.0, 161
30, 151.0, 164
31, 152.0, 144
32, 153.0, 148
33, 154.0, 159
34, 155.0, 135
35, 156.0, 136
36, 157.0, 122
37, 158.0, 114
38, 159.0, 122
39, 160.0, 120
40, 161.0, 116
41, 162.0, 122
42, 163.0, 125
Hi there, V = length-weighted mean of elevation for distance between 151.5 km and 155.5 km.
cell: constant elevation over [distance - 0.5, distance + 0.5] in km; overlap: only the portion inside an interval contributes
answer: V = 146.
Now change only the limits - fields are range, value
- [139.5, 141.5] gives 205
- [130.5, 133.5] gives 242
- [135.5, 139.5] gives 225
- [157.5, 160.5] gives 119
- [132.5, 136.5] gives 227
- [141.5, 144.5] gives 196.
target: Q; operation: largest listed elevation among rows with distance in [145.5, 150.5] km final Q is 187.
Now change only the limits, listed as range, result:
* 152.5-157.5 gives 159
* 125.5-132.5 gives 249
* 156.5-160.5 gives 122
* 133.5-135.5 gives 230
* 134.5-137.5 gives 236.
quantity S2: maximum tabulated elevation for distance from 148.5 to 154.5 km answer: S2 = 171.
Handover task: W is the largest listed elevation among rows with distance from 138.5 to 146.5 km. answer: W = 217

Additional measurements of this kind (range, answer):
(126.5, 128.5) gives 240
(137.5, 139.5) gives 224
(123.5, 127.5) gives 259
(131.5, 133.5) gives 247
